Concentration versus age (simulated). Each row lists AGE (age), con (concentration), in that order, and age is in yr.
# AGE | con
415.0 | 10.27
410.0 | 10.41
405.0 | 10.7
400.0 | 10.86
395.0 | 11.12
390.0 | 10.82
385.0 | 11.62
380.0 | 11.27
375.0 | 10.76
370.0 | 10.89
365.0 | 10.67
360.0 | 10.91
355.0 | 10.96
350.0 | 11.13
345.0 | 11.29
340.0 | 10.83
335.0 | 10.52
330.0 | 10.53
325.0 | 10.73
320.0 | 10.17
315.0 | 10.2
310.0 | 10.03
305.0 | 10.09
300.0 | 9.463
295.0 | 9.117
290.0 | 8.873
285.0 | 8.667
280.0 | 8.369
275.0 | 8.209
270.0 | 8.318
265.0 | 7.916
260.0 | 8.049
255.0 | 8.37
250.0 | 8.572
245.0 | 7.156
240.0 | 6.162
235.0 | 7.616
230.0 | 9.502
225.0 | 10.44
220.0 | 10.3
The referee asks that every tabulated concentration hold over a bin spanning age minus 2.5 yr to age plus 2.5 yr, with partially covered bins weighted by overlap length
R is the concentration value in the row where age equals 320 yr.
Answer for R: 10.17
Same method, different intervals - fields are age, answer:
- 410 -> 10.41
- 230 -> 9.502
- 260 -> 8.049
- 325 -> 10.73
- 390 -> 10.82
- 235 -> 7.616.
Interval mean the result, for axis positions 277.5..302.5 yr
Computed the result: 8.9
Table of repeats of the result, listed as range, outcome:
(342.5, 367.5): 11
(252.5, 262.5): 8.21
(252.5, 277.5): 8.17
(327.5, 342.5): 10.6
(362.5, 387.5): 11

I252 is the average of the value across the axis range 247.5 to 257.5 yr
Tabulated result 8.47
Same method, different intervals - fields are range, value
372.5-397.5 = 11.1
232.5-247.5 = 6.98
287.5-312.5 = 9.51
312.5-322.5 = 10.2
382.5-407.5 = 11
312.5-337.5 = 10.4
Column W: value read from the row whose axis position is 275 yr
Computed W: 8.209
